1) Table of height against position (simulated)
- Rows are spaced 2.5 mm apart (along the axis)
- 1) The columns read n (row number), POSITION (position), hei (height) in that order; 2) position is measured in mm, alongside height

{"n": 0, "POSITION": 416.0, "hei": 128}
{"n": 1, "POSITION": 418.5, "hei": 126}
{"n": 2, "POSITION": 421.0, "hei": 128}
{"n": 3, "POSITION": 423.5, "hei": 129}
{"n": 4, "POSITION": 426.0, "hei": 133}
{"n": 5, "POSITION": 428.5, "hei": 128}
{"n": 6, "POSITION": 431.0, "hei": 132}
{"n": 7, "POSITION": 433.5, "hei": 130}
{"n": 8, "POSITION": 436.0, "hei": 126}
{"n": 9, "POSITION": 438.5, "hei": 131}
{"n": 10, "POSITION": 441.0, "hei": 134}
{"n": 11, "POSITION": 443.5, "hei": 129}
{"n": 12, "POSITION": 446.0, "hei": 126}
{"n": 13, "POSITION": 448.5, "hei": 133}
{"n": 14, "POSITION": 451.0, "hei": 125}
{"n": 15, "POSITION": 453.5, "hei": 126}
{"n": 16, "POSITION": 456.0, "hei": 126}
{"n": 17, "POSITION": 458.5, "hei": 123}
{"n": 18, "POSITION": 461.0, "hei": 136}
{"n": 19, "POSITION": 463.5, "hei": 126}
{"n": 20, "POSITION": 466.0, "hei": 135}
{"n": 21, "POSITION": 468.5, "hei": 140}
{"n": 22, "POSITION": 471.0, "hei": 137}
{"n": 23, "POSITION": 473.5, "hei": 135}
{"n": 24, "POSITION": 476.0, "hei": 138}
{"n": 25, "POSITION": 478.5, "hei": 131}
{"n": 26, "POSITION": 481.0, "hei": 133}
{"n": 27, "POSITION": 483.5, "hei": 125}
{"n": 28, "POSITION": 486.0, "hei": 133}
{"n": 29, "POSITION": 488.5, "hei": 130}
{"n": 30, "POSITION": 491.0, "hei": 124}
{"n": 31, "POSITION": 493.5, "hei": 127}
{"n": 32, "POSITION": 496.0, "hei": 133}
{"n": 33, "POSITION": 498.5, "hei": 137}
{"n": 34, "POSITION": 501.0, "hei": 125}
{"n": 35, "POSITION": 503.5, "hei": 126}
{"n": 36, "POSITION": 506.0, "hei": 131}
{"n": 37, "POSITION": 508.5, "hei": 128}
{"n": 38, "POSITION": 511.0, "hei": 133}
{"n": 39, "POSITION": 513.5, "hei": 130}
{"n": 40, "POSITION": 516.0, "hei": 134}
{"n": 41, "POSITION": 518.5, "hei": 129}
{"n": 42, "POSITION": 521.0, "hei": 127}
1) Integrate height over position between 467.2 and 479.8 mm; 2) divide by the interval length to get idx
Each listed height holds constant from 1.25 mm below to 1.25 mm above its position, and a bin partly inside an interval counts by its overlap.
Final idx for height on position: 136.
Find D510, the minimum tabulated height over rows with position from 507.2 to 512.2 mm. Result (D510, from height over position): 128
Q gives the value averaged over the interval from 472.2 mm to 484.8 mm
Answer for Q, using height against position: 132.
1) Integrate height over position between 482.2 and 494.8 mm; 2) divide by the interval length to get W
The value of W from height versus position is 128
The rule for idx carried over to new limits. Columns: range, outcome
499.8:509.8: 128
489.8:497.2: 128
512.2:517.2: 132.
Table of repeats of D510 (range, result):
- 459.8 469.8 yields 126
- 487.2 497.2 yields 124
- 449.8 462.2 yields 123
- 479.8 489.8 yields 125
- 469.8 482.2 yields 131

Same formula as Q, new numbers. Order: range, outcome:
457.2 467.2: 130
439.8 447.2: 130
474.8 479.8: 134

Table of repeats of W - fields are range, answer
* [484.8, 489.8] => 131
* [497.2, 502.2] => 131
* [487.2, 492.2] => 127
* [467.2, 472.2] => 138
